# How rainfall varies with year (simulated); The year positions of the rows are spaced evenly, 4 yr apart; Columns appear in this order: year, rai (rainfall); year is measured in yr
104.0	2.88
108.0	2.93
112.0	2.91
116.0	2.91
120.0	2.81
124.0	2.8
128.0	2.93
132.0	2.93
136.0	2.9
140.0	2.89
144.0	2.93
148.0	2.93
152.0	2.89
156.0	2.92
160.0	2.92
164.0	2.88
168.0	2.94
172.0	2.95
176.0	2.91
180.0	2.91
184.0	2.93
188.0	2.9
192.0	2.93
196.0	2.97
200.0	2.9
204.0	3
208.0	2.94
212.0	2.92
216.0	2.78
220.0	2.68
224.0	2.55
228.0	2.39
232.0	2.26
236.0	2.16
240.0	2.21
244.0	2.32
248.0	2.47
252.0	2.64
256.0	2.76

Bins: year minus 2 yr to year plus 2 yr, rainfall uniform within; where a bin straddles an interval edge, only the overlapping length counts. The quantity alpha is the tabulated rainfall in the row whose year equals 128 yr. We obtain 2.93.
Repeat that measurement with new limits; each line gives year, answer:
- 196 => 2.97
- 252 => 2.64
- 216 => 2.78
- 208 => 2.94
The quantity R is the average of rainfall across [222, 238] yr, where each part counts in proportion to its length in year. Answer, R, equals 2.34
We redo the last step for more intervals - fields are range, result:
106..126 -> 2.87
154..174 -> 2.92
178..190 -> 2.91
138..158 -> 2.91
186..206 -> 2.94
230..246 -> 2.24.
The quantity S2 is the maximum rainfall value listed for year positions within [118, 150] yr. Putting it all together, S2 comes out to 2.93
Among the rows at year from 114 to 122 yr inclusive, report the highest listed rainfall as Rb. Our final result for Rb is 2.91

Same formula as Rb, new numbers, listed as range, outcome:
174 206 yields 3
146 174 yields 2.95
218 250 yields 2.68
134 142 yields 2.9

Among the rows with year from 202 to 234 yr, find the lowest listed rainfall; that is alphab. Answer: 2.26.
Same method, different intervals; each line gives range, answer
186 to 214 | 2.9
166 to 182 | 2.91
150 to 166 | 2.88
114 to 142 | 2.8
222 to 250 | 2.16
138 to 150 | 2.89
